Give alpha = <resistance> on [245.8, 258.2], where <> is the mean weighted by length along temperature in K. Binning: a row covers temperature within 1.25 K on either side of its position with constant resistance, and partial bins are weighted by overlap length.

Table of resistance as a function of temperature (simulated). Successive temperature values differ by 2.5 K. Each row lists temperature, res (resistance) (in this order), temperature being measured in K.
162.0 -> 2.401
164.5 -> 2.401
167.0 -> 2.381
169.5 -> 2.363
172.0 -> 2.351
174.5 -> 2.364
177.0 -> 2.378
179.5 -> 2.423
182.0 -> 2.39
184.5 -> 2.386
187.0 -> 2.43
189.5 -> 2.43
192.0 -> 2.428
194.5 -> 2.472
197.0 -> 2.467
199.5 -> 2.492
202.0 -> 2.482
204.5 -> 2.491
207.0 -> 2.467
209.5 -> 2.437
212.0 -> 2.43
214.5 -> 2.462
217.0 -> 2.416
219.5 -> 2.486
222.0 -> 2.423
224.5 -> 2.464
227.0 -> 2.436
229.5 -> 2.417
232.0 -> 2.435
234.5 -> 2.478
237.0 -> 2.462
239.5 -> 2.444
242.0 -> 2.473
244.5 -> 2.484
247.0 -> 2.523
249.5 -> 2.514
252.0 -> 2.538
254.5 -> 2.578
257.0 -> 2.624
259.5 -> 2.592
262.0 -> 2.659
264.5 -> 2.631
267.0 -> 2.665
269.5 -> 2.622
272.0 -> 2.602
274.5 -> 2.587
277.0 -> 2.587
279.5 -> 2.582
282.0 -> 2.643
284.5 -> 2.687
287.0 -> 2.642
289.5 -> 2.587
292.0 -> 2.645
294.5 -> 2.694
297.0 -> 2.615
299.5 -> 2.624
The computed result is 2.56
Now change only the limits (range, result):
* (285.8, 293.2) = 2.62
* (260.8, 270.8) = 2.64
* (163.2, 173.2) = 2.37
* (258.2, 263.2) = 2.63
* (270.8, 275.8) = 2.59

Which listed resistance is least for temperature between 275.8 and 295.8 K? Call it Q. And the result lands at 2.582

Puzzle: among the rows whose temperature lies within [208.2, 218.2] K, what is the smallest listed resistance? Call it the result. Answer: 2.416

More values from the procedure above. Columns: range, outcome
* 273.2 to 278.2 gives 2.587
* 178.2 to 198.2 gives 2.386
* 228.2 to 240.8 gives 2.417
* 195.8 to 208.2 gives 2.467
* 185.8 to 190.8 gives 2.43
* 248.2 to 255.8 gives 2.514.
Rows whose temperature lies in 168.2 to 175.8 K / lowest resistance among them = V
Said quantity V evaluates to 2.351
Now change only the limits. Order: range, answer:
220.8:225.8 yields 2.423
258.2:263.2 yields 2.592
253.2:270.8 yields 2.578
